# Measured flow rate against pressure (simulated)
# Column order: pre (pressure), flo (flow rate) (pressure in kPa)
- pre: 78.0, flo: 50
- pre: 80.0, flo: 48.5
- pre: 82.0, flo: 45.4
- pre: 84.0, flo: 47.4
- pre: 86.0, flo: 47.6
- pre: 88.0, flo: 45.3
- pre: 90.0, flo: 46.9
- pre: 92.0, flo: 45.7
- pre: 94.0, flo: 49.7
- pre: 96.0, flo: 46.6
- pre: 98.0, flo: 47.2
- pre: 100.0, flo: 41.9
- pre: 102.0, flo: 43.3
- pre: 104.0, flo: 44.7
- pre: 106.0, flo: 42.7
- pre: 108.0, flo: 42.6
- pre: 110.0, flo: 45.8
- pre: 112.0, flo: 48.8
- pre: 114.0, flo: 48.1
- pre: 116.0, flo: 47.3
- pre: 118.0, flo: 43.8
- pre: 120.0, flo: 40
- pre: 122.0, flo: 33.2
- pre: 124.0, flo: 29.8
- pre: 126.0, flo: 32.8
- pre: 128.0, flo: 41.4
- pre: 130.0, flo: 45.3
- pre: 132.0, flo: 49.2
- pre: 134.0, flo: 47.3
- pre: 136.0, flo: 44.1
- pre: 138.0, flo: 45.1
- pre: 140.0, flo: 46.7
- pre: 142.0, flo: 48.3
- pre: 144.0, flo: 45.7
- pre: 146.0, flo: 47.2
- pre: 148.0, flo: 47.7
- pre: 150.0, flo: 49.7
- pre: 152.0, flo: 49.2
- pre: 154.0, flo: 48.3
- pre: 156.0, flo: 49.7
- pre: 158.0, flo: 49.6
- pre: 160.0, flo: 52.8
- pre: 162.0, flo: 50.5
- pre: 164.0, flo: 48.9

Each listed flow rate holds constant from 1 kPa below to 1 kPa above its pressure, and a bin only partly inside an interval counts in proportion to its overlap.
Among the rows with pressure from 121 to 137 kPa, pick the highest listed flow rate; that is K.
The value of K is 49.2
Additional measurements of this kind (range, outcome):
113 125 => 48.1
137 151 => 49.7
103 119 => 48.8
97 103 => 47.2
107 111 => 45.8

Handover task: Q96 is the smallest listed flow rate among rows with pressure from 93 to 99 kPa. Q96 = 46.6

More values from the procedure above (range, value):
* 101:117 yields 42.6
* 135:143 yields 44.1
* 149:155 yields 48.3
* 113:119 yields 43.8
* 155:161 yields 49.6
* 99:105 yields 41.9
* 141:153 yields 45.7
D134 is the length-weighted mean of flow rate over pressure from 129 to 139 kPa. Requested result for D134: 46.2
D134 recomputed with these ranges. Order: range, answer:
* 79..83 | 47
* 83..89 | 46.8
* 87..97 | 46.8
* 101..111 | 43.8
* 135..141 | 45.3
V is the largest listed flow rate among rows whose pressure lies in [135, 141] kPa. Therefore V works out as 46.7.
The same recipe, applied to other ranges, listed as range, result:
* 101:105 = 44.7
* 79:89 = 48.5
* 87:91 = 46.9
